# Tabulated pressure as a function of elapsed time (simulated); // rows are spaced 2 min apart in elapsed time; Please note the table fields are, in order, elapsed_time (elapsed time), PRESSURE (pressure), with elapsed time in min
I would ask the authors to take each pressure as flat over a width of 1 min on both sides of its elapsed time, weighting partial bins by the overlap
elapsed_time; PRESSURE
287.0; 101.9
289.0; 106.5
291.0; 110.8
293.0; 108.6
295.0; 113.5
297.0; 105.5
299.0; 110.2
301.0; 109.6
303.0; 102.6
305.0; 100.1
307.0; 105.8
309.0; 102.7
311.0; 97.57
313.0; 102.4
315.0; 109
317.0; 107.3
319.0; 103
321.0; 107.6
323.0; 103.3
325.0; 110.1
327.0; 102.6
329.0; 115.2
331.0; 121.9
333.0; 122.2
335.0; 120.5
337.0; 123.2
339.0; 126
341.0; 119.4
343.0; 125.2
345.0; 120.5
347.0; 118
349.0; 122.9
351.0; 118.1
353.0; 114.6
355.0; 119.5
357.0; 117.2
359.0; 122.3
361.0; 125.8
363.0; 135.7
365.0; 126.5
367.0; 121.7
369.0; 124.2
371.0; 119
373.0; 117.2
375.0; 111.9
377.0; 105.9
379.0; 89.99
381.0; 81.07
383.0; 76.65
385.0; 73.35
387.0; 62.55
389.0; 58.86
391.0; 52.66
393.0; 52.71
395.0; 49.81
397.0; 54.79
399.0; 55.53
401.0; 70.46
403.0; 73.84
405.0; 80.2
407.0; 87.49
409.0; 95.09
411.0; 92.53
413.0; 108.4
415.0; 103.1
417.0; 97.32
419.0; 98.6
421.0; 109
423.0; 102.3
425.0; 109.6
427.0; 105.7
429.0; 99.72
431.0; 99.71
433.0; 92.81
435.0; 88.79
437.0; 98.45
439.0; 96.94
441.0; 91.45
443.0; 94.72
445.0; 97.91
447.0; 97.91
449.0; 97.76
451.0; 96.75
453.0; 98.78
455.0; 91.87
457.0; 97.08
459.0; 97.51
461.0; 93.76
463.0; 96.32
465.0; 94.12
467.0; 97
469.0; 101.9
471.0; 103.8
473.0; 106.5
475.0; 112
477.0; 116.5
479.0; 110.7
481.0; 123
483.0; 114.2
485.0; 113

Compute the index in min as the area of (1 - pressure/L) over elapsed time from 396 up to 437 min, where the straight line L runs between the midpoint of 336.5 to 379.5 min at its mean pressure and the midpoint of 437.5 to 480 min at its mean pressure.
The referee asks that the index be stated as 6.18 min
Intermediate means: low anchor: 120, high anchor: 99.6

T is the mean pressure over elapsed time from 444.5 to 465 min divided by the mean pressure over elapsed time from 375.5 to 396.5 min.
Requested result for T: 1.36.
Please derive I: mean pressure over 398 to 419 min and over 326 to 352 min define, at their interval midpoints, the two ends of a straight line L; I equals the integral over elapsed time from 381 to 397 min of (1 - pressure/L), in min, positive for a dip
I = 5.7 min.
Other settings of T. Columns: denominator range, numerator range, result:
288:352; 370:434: 0.78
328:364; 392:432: 0.72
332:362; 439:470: 0.80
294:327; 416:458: 0.93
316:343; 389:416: 0.65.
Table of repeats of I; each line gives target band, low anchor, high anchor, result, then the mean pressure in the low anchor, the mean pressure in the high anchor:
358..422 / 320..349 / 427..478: 10.0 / 117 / 98.5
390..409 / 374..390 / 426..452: 4.7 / 82.5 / 96.8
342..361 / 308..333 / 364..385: -2.4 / 108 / 106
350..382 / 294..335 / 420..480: -3.3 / 108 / 99.9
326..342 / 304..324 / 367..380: -1.8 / 104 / 112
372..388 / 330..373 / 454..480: 3.7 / 122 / 101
